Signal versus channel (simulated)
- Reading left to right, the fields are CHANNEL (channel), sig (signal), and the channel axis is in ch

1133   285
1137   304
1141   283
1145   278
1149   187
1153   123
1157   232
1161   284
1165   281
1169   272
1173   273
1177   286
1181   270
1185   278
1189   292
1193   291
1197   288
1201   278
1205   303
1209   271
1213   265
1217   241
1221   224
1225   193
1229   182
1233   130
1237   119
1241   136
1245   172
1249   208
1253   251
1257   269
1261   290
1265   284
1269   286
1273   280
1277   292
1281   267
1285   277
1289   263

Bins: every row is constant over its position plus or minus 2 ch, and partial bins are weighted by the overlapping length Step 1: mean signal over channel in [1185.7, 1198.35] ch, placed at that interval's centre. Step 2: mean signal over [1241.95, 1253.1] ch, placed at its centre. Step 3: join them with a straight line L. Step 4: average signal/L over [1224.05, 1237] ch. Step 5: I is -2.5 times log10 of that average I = 0.38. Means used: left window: 289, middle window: 159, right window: 196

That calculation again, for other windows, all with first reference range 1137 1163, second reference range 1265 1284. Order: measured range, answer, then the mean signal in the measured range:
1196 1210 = -0.12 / 286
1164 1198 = -0.14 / 281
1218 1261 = 0.35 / 194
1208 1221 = 0.03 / 253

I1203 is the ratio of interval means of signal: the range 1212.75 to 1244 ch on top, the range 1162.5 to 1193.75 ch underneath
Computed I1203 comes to 0.65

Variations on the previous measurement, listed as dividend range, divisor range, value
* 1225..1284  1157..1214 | 0.81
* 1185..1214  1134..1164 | 1.16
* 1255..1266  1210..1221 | 1.13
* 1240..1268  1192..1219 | 0.85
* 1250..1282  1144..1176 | 1.14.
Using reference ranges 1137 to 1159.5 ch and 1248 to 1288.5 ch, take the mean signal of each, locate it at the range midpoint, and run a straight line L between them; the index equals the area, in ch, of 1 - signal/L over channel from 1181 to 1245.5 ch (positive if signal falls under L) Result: 4.90 ch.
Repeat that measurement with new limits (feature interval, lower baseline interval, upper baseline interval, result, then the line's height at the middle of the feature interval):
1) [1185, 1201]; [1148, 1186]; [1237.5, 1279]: -2.6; 247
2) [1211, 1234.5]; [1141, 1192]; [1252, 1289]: 5.3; 268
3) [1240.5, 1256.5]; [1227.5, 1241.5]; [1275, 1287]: -1.7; 182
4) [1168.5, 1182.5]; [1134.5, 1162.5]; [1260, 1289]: -1.4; 250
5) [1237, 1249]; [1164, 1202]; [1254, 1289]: 5.3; 279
